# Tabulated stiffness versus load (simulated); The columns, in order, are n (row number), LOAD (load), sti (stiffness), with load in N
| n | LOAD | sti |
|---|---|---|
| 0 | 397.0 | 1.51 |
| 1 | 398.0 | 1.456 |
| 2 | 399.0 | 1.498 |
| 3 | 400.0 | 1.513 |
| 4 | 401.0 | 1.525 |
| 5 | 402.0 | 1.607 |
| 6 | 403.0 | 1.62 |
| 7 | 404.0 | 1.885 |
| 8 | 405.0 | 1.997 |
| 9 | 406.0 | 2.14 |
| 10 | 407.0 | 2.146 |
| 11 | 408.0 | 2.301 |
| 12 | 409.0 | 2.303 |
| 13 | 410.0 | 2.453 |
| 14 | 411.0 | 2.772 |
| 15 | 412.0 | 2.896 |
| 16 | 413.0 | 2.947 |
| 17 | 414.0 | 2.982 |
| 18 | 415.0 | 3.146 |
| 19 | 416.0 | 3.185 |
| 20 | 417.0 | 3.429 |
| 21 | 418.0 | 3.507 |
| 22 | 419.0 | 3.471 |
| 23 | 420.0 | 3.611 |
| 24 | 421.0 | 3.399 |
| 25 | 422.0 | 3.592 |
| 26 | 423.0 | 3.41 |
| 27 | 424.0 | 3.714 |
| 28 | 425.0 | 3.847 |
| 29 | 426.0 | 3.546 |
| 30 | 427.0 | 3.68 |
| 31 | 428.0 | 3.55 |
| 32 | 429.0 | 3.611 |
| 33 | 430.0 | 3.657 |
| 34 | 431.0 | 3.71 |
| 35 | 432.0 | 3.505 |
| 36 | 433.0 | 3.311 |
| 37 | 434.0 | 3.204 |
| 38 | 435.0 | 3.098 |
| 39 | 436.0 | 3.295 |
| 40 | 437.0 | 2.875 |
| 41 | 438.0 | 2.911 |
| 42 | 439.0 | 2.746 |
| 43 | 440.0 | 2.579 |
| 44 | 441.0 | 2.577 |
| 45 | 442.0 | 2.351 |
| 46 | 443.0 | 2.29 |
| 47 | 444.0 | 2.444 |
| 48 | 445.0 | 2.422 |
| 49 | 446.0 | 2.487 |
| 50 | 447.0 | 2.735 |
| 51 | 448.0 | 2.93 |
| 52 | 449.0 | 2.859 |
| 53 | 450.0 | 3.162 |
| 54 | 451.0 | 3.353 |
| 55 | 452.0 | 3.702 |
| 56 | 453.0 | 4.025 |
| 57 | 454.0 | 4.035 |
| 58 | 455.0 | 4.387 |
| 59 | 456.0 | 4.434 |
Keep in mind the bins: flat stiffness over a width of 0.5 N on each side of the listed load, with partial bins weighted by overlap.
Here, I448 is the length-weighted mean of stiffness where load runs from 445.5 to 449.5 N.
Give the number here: 2.75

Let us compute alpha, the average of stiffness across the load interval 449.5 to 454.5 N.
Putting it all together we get 3.66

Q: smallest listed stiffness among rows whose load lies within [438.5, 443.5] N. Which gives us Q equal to 2.29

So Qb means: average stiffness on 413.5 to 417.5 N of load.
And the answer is 3.19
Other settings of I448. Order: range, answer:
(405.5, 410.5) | 2.27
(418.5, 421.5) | 3.49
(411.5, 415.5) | 2.99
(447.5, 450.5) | 2.98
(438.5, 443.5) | 2.51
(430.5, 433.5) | 3.51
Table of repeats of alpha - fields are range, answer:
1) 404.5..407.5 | 2.09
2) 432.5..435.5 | 3.2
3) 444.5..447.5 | 2.55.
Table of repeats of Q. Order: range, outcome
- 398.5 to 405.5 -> 1.498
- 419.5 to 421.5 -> 3.399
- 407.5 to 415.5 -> 2.301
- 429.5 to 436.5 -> 3.098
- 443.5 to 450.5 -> 2.422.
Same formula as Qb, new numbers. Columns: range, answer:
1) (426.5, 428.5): 3.62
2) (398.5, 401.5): 1.51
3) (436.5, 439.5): 2.84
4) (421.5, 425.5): 3.64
